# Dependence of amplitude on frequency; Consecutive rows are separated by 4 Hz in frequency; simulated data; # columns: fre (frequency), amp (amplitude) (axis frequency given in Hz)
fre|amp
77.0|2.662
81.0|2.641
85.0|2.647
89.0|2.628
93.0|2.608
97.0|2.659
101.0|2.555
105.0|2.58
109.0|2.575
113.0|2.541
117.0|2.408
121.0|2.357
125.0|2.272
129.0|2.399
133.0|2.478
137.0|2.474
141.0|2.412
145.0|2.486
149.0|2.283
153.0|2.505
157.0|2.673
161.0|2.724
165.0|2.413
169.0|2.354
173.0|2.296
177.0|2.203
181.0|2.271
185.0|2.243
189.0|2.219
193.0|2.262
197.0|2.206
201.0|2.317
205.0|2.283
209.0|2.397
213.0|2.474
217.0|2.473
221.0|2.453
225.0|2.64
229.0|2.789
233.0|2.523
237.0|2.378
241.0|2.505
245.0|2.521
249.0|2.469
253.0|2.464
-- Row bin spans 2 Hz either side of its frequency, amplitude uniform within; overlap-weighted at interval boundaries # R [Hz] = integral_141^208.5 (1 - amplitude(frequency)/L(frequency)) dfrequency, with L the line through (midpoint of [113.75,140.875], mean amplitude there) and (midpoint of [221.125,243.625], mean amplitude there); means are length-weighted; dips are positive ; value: 3.0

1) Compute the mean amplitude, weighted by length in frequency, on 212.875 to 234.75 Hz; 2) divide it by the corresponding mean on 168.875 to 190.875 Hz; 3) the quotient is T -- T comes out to 1.1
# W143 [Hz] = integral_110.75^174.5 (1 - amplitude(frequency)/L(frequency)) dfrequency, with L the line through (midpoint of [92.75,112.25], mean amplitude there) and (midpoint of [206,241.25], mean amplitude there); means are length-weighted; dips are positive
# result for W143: 3.0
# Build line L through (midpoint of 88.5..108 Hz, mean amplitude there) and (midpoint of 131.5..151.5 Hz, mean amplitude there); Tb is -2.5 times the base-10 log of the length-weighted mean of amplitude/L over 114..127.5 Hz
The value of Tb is 0.067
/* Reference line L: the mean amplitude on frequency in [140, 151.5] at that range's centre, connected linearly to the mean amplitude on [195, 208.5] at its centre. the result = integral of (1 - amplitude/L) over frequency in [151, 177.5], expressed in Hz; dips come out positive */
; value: -1.2 Hz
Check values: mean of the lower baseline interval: 2.4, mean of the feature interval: 2.47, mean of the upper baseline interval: 2.28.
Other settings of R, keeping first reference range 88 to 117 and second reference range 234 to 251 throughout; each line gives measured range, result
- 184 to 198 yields 1.5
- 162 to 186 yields 2.0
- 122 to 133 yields 0.8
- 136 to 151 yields 0.8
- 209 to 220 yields 0.2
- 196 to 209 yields 1.1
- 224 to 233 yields -0.7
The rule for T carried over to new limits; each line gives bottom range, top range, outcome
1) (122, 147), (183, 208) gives 0.94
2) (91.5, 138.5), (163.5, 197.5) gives 0.91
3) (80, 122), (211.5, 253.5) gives 0.98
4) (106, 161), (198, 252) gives 1.00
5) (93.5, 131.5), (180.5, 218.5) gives 0.93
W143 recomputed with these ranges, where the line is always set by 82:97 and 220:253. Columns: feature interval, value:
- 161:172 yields 0.6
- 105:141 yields 2.3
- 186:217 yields 2.9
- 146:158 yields 0.6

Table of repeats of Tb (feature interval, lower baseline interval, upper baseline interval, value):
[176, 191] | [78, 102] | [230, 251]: 0.14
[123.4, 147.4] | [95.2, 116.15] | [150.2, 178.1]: 0.04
